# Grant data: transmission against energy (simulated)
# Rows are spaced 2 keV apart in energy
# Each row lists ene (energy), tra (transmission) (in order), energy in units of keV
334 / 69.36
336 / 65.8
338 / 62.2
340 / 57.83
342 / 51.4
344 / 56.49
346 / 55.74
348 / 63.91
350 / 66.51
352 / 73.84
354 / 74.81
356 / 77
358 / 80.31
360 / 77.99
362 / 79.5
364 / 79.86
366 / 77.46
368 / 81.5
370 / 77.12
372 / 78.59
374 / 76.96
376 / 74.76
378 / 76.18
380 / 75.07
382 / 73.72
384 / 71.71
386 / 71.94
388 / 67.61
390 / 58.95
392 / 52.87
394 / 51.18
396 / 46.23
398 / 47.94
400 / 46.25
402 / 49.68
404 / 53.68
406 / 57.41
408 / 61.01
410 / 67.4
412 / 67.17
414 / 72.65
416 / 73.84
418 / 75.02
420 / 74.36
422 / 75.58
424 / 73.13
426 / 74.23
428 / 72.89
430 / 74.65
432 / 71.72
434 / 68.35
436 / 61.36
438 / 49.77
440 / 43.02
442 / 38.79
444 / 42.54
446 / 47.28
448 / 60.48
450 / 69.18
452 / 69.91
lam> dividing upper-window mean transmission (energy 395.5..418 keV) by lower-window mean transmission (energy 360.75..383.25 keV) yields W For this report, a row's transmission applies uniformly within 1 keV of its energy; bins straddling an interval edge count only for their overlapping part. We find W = 0.77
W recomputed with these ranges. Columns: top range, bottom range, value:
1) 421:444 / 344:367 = 0.87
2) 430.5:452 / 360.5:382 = 0.73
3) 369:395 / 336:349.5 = 1.19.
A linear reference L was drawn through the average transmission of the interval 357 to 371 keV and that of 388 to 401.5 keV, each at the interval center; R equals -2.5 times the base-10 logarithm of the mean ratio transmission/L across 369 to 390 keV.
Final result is -0.13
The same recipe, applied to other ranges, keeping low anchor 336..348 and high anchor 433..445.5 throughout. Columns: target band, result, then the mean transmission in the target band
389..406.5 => 0.05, 51.4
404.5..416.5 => -0.24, 65.7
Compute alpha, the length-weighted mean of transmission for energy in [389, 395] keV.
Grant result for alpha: 54.3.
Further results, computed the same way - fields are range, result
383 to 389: 70.4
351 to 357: 75.2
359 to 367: 78.7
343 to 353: 63.3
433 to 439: 59.8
